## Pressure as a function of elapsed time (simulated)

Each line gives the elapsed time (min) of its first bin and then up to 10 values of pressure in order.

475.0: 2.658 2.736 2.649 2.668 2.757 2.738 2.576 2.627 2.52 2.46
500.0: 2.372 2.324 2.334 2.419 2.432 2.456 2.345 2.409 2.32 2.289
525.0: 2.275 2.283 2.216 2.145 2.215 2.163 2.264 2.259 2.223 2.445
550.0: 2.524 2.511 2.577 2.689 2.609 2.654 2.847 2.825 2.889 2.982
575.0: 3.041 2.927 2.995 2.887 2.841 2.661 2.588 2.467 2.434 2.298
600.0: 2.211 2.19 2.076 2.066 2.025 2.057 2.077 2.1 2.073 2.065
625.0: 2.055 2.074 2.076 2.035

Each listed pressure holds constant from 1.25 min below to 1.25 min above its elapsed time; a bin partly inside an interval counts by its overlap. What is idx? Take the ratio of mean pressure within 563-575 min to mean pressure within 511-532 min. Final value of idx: 1.25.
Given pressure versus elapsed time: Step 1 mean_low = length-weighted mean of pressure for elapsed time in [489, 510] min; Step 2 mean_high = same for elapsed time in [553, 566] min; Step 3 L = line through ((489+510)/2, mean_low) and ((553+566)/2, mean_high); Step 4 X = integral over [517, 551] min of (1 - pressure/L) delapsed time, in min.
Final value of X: 3.8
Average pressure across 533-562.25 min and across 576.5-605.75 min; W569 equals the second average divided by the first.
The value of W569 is 1.06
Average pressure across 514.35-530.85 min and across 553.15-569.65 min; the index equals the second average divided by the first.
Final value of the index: 1.17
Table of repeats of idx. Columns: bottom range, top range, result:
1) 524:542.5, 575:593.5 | 1.25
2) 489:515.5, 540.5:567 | 1.04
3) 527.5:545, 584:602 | 1.12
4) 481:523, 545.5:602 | 1.08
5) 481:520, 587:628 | 0.88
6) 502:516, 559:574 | 1.18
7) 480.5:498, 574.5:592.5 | 1.07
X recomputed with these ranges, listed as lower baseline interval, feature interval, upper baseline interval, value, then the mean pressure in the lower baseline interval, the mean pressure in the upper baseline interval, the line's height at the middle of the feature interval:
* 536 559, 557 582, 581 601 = -3.7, 2.41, 2.56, 2.48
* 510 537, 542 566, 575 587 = 0.8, 2.3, 2.91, 2.62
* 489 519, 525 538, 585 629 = 0.9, 2.44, 2.22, 2.38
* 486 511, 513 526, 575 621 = 0.7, 2.48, 2.41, 2.47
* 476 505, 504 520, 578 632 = 0.8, 2.57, 2.31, 2.52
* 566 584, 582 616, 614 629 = 2.2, 2.93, 2.07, 2.49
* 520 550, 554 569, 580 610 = -2.3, 2.27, 2.44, 2.34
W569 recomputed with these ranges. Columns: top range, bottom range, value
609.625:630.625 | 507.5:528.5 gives 0.88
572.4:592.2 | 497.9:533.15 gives 1.22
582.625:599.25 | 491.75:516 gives 1.06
